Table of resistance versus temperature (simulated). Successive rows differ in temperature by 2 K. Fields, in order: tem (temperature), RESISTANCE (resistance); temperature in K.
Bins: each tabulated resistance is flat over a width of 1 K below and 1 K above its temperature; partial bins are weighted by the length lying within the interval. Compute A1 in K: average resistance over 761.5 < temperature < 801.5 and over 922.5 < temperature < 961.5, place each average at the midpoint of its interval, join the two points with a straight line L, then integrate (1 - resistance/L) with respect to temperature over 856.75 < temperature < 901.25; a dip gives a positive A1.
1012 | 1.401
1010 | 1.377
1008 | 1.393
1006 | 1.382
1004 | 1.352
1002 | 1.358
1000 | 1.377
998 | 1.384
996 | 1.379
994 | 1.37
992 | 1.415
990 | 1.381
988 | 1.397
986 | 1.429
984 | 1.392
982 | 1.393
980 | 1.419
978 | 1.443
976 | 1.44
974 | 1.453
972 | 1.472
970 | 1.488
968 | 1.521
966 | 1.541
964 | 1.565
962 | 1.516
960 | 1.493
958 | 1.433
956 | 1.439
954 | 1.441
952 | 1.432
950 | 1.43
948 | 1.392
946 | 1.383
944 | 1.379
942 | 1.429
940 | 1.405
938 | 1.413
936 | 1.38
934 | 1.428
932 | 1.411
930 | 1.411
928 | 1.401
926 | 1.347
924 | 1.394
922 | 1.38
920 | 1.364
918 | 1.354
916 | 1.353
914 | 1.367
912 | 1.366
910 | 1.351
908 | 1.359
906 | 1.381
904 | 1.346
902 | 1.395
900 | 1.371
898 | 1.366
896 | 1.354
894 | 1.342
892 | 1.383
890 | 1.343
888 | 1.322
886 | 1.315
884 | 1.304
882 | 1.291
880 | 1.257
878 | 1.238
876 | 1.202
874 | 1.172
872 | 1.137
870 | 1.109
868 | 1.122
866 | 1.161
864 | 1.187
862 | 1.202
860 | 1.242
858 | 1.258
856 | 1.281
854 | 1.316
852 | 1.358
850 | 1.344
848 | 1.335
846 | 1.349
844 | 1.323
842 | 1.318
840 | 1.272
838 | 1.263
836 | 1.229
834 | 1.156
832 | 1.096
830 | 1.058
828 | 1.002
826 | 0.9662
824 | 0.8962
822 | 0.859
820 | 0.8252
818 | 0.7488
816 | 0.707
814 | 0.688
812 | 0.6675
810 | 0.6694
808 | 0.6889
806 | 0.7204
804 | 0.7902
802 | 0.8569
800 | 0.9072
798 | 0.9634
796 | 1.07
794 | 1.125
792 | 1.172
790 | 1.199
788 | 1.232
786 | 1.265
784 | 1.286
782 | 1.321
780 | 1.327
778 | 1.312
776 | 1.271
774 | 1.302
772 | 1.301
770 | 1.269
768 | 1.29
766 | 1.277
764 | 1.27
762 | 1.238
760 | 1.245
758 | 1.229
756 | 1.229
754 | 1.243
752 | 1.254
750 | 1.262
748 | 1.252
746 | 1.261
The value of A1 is 2.6 K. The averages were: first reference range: 1.22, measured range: 1.26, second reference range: 1.41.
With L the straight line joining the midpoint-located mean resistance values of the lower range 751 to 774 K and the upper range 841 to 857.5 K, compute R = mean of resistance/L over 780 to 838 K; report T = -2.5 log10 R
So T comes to 0.30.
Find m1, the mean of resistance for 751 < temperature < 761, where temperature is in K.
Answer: 1.24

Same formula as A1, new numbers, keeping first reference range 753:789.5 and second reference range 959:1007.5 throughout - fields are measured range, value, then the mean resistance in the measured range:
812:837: 7.38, 0.925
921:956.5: -0.18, 1.4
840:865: 0.76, 1.29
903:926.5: 0.27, 1.36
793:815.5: 8.11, 0.829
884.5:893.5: 0.14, 1.34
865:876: 1.64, 1.15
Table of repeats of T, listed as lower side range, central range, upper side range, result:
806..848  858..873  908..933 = -0.02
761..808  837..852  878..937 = -0.05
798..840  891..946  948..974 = -0.06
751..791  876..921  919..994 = 0.03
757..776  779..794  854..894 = 0.01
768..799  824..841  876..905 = 0.14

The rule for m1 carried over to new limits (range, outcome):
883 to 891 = 1.32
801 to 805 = 0.824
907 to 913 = 1.36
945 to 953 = 1.41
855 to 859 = 1.27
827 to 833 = 1.05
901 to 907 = 1.37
